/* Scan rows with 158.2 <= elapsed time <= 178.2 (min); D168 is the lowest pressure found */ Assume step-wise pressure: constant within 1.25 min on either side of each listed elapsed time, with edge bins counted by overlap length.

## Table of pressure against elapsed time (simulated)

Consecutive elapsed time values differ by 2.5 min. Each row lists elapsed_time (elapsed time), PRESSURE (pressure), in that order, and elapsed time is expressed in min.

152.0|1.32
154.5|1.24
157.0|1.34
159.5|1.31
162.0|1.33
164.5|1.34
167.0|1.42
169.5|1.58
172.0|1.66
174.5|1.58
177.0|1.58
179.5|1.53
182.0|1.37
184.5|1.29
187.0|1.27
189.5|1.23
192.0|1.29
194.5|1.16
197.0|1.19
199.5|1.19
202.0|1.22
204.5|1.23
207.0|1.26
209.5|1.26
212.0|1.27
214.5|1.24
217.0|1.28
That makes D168 1.31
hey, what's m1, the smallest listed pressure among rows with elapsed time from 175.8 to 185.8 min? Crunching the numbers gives 1.29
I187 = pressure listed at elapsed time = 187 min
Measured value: 1.27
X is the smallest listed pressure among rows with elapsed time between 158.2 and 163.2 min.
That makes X 1.31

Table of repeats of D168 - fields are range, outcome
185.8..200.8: 1.16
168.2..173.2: 1.58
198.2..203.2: 1.19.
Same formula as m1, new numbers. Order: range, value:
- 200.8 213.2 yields 1.22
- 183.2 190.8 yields 1.23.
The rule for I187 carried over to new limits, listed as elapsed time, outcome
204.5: 1.23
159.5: 1.31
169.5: 1.58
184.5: 1.29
